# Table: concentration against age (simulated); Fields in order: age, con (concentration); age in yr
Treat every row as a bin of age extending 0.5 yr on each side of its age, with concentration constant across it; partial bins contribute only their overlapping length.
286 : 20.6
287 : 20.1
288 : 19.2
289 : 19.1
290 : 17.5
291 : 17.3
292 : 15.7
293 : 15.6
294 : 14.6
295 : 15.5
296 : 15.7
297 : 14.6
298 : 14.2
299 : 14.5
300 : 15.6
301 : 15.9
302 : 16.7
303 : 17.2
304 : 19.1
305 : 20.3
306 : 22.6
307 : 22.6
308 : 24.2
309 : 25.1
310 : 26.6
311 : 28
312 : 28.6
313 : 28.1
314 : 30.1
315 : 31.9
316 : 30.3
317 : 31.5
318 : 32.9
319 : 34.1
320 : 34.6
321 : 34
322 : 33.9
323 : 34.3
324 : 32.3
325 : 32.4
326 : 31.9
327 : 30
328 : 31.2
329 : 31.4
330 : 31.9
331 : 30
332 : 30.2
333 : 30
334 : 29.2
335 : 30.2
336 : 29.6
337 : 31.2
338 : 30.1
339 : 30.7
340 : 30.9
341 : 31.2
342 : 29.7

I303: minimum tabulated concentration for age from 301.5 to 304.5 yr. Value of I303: 16.7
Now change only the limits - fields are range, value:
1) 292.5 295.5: 14.6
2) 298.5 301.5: 14.5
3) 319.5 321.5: 34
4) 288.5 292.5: 15.7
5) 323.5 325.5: 32.3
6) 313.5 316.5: 30.1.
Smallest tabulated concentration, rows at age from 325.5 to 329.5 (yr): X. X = 30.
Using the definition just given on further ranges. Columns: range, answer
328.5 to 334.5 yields 29.2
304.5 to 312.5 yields 20.3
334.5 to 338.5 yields 29.6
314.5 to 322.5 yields 30.3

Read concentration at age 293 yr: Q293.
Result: 15.6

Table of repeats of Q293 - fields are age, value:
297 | 14.6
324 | 32.3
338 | 30.1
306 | 22.6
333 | 30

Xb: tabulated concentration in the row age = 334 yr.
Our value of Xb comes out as 29.2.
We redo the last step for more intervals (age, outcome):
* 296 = 15.7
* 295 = 15.5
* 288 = 19.2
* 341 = 31.2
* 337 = 31.2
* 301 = 15.9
